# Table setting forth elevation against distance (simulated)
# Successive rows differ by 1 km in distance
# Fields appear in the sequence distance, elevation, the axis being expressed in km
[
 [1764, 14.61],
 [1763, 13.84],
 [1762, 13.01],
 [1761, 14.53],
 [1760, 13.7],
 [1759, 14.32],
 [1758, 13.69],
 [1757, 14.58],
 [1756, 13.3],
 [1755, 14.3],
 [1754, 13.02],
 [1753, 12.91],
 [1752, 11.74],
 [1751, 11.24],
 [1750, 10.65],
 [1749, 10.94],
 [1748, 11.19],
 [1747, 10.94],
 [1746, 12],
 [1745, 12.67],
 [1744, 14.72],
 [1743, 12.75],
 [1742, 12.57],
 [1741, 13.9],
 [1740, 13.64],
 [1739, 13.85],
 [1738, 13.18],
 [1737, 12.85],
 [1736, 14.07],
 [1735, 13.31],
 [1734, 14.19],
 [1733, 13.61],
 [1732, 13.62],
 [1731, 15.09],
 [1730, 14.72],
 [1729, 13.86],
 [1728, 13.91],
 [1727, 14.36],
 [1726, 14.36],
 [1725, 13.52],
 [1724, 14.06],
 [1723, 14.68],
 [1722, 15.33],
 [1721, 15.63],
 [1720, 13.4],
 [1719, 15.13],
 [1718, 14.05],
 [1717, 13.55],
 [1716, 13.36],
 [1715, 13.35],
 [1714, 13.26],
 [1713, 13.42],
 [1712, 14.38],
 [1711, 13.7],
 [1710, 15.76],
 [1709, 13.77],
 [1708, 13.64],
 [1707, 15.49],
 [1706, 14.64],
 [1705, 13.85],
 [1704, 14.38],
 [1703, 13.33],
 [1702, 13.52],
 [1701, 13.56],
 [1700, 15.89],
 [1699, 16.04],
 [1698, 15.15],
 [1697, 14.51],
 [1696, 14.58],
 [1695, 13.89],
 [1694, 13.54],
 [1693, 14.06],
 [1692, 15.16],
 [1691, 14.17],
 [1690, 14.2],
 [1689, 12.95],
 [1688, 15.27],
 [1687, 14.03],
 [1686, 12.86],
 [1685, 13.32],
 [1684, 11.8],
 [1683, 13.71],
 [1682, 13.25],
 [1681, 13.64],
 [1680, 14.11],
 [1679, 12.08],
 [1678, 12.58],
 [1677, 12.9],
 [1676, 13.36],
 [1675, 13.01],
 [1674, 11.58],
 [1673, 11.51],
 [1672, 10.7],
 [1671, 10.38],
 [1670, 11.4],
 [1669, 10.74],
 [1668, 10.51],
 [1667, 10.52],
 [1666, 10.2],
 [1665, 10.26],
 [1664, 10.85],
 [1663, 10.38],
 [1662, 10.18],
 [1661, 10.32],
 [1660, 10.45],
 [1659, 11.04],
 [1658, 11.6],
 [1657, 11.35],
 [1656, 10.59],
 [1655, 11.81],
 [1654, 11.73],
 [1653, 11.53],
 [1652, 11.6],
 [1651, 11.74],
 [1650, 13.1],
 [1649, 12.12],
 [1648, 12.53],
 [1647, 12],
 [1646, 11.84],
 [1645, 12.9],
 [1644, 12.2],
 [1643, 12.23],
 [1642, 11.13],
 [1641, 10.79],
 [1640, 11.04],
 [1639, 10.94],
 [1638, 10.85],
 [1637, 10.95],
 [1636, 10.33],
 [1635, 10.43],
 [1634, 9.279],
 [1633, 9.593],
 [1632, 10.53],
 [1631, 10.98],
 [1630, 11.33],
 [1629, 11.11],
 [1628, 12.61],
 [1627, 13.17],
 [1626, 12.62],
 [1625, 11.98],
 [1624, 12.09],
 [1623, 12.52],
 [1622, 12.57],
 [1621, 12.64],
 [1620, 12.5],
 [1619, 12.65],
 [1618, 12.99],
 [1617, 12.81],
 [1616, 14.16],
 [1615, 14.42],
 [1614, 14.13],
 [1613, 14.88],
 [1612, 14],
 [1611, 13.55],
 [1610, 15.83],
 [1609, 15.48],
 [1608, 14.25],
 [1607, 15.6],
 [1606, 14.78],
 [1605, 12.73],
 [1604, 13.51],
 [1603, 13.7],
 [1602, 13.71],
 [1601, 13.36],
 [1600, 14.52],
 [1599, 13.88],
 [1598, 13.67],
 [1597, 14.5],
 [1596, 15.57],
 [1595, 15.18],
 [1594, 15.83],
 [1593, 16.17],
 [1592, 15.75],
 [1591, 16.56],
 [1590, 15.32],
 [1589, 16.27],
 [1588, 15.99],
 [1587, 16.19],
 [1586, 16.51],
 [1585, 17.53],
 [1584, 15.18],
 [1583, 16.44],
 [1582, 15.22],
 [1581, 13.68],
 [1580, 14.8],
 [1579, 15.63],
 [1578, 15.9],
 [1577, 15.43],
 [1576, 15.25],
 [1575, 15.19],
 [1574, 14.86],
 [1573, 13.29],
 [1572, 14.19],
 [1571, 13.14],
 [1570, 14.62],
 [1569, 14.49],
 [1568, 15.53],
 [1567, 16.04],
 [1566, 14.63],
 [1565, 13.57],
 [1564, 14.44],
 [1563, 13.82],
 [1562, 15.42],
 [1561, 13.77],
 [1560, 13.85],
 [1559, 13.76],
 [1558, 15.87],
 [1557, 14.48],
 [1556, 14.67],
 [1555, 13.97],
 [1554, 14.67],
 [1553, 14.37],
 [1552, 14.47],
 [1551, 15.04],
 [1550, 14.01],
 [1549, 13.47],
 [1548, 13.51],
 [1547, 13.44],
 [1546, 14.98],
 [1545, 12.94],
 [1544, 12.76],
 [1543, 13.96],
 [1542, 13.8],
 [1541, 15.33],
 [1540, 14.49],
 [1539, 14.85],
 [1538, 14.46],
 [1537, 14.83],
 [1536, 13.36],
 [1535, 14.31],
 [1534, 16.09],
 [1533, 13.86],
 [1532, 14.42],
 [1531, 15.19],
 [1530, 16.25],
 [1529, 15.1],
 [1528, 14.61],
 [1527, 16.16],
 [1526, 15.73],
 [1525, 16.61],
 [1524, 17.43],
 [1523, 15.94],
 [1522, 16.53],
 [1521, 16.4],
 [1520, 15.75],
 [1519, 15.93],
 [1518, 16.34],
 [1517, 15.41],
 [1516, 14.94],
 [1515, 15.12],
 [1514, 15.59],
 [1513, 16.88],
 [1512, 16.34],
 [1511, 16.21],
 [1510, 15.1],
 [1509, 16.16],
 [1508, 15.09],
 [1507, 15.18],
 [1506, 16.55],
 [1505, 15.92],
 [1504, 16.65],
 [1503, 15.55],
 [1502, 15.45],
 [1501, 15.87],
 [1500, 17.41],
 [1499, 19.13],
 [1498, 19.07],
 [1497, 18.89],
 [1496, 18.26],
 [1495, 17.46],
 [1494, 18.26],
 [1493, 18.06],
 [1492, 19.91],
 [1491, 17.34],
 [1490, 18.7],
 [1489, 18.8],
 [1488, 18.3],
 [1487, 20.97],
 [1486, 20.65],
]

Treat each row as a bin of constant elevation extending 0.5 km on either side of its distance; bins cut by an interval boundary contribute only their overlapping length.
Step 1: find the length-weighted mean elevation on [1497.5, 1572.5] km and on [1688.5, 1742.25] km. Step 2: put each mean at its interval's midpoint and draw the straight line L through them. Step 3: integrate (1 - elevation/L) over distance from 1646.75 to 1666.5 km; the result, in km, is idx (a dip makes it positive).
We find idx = 4.4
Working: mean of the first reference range 15.1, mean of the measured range 11.3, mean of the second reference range 14.1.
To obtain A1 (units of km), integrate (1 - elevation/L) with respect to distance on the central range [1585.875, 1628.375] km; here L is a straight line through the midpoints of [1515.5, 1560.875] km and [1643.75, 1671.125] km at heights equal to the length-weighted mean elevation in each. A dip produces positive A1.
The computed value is -4.6 km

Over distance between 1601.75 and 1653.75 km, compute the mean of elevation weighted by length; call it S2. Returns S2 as 12.5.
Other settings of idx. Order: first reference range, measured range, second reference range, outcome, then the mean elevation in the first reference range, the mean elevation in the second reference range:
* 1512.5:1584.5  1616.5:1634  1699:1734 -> 3.1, 14.9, 14.2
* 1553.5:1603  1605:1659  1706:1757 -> 8.1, 14.9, 13.6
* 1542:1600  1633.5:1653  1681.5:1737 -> 4.0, 14.8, 14.1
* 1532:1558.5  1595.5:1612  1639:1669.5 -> -2.1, 14.3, 11.3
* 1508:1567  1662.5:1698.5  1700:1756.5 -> 3.2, 14.9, 13.6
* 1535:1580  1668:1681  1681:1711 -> 2.0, 14.4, 14.1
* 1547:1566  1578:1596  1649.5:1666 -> -3.3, 14.3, 11.1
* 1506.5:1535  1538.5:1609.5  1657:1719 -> 0.6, 15.7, 13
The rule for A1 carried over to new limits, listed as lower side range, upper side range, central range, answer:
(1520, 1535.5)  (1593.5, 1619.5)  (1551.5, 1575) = 0.9 km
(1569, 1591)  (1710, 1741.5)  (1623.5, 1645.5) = 5.2 km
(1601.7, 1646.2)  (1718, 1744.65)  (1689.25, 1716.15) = -1.2 km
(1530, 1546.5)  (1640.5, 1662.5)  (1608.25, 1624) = -1.5 km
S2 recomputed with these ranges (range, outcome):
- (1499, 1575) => 15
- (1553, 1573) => 14.4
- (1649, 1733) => 13.1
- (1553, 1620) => 14.7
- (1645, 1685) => 11.7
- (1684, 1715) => 14.2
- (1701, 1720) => 14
